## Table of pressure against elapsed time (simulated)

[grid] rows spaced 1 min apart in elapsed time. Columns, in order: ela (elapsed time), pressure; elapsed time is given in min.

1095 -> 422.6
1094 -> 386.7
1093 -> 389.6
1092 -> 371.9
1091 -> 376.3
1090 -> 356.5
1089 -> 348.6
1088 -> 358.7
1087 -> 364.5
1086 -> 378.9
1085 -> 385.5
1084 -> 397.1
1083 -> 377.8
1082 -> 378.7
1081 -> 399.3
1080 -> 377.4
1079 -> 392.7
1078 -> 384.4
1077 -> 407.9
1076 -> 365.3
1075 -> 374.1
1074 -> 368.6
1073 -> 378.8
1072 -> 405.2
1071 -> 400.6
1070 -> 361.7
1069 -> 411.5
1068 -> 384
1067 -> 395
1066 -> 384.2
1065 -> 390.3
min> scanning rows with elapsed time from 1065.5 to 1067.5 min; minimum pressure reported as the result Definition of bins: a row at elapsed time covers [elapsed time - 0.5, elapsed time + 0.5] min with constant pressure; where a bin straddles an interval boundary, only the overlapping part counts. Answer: 384.2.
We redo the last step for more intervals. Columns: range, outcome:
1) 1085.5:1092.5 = 348.6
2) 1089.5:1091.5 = 356.5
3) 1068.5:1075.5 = 361.7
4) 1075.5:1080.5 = 365.3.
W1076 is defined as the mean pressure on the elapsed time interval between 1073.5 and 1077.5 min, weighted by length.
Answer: 379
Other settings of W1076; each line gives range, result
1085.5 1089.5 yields 363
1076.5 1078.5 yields 396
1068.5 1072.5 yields 395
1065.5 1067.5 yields 390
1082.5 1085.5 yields 387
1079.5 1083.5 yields 383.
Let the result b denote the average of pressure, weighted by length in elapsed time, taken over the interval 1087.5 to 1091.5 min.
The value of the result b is 360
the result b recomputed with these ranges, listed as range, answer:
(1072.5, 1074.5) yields 374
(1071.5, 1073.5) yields 392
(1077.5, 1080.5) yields 385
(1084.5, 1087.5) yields 376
